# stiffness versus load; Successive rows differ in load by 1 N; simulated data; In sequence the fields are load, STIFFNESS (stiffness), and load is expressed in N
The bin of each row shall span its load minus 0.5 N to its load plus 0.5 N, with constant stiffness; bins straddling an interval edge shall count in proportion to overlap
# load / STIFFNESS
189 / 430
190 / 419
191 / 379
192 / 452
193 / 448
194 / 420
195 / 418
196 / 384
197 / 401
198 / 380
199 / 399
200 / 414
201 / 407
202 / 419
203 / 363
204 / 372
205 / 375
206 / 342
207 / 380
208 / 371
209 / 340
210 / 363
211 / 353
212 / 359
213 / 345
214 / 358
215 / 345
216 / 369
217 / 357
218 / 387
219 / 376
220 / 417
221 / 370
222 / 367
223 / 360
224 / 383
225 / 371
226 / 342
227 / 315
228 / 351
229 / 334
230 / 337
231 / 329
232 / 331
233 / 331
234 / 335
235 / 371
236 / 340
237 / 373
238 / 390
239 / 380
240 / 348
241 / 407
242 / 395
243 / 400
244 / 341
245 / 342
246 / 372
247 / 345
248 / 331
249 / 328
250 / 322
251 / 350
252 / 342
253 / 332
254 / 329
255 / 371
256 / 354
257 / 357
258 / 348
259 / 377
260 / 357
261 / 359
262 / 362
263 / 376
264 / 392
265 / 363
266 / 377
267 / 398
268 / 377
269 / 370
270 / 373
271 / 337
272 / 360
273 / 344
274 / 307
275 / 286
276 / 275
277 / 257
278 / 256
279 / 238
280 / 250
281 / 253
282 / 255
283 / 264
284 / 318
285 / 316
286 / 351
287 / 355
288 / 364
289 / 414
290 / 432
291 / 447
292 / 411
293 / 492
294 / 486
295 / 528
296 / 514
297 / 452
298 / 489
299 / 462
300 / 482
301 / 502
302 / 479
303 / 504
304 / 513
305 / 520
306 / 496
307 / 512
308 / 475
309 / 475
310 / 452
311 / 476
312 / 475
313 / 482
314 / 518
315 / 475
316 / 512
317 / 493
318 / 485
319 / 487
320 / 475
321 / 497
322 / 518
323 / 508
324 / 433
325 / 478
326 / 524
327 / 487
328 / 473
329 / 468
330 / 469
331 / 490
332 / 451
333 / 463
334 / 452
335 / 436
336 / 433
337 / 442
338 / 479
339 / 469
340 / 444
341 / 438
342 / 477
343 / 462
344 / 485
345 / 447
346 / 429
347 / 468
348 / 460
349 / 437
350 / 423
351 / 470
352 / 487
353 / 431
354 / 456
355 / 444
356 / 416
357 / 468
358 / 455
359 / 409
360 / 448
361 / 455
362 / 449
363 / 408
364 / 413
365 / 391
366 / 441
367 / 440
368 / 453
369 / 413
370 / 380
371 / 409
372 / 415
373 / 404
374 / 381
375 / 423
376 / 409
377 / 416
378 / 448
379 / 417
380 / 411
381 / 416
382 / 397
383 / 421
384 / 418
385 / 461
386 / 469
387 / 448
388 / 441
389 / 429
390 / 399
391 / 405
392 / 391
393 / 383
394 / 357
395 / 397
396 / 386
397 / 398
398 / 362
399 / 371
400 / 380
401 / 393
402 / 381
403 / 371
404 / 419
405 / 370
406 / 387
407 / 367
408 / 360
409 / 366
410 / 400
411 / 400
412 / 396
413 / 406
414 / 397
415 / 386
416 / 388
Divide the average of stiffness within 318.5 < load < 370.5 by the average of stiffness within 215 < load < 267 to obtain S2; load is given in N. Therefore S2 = 1.27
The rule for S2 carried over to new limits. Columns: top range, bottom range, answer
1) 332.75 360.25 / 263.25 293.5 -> 1.32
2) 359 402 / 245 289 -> 1.23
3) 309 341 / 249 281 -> 1.41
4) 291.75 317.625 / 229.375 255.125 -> 1.39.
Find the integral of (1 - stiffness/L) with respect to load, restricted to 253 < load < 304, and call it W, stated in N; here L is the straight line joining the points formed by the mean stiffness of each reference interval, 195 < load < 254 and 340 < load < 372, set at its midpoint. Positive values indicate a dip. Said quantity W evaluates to 2.60 N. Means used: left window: 363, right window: 440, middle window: 375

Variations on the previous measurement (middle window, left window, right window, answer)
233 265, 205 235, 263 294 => -0.8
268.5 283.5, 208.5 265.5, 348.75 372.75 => 3.4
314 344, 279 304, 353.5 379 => -4.1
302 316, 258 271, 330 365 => -2.6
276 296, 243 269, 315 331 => 3.1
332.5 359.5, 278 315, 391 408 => -3.0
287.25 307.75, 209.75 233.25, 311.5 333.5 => -0.9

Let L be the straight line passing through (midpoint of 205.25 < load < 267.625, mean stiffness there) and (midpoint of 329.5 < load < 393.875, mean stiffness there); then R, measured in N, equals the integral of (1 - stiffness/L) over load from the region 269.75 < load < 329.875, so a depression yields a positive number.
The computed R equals -4.13 N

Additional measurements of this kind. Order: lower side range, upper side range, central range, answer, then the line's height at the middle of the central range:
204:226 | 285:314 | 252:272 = 2.7 N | 420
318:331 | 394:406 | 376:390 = -0.8 N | 406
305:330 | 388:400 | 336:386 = -0.4 N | 432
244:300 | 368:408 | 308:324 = -4.6 N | 377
